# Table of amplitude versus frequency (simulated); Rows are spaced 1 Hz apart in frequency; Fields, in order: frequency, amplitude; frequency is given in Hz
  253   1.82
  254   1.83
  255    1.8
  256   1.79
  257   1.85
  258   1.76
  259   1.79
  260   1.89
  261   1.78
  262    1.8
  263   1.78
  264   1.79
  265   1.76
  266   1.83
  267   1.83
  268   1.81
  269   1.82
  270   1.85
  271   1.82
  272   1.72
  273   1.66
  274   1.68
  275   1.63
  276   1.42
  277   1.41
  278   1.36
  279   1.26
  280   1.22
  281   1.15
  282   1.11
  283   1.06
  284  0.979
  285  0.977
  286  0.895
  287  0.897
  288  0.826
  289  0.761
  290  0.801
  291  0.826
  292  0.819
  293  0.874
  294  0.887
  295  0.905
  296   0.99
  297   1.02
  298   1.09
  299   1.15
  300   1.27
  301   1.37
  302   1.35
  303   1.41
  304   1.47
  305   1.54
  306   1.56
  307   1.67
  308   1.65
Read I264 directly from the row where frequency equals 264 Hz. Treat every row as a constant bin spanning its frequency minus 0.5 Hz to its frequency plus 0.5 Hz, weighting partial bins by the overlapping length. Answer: 1.79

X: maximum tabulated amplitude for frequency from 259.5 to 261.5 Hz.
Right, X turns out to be 1.89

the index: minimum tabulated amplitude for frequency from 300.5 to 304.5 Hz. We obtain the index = 1.35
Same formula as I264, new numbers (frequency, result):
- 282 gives 1.11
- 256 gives 1.79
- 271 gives 1.82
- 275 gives 1.63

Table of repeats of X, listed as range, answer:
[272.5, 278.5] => 1.68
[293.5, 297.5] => 1.02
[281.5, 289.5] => 1.11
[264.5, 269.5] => 1.83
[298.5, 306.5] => 1.56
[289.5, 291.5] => 0.826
